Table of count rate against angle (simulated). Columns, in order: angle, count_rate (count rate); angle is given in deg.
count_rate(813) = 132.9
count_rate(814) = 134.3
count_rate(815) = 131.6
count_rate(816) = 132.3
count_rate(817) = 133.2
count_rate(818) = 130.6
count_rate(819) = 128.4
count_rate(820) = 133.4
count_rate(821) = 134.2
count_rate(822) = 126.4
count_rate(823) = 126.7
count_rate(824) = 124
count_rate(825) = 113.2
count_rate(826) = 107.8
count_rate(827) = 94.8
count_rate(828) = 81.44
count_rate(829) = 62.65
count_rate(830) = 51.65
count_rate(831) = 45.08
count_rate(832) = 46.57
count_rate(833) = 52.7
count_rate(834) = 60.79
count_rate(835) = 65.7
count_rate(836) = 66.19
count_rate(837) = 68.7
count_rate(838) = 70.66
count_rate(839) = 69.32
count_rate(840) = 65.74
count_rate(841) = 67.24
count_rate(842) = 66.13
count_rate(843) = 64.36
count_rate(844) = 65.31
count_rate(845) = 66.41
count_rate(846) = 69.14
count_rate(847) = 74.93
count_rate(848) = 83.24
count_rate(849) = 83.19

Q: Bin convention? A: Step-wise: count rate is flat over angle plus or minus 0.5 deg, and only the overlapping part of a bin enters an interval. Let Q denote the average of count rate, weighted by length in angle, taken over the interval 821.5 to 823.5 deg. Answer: 127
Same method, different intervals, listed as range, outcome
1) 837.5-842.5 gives 67.8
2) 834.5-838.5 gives 67.8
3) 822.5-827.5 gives 113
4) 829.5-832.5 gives 47.8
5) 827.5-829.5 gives 72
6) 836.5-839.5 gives 69.6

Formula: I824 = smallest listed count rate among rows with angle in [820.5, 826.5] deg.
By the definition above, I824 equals 107.8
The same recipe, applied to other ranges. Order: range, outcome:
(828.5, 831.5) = 45.08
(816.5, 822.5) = 126.4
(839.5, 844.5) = 64.36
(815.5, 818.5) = 130.6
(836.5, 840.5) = 65.74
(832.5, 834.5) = 52.7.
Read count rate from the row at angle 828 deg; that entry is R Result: 81.44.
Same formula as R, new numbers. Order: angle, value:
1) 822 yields 126.4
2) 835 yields 65.7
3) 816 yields 132.3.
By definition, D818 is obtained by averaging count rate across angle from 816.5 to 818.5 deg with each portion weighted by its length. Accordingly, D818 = 132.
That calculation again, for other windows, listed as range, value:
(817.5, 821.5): 132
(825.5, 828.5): 94.7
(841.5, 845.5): 65.6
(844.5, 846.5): 67.8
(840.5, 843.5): 65.9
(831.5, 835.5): 56.4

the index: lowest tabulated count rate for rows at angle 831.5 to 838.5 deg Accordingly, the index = 46.57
